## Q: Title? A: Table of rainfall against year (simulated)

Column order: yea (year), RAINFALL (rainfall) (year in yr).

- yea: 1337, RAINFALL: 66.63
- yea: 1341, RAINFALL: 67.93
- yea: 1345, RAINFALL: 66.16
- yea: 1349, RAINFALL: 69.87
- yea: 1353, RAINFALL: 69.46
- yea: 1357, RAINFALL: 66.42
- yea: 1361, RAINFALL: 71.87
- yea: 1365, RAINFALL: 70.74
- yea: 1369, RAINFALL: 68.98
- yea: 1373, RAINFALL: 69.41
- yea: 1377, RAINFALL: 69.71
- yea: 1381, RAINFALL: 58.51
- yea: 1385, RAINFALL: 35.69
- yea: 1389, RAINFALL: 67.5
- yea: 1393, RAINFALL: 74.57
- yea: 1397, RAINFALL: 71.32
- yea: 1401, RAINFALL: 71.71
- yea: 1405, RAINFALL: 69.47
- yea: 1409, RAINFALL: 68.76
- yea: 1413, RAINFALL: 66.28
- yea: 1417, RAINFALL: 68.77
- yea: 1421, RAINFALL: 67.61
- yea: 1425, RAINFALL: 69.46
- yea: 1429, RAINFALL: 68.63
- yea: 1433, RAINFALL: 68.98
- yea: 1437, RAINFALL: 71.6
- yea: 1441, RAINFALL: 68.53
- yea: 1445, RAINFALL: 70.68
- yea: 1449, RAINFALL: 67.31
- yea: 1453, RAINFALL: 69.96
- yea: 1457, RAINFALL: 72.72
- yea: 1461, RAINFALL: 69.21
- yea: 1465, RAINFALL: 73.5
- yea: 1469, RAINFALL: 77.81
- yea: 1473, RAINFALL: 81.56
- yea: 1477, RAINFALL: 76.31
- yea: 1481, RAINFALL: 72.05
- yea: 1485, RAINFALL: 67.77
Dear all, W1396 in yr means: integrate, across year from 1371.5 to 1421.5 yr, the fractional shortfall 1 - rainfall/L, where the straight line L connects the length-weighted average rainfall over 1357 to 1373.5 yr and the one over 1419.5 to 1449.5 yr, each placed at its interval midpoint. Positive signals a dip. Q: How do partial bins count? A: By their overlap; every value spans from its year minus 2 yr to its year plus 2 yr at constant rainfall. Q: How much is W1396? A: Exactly 2.55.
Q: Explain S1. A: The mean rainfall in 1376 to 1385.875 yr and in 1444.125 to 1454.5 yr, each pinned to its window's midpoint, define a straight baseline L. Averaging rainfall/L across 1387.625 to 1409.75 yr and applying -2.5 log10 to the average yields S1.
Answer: -0.20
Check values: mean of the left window 55.3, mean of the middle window 70.7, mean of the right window 69.1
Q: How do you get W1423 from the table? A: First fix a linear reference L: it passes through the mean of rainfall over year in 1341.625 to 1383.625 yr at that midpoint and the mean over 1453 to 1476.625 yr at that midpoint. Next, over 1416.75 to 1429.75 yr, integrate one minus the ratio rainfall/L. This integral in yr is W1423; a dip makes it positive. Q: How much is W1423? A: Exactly 0.6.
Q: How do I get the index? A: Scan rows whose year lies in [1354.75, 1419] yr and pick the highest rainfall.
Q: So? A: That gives 74.57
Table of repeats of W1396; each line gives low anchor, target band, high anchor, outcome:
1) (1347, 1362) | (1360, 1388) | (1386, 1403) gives 2.35 yr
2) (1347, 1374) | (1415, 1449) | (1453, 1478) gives 1.82 yr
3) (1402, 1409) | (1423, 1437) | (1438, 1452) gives -0.02 yr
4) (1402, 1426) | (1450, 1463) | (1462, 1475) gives 0.82 yr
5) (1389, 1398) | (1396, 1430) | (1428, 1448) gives 0.89 yr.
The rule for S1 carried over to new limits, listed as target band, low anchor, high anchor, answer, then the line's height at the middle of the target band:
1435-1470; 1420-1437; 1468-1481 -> 0.037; 73.5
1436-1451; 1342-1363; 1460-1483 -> 0.066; 73.8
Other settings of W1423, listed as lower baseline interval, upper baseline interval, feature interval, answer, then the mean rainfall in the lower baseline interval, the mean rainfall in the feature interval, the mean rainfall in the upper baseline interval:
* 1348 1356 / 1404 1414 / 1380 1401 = 1.8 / 69.2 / 62.6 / 68.2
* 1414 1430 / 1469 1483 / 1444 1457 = 0.6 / 68.5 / 69.7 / 76.8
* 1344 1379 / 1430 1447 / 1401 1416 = 0.2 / 69.3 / 68.7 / 69.9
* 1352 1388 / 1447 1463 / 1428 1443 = -0.2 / 64.5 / 69.5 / 69.8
